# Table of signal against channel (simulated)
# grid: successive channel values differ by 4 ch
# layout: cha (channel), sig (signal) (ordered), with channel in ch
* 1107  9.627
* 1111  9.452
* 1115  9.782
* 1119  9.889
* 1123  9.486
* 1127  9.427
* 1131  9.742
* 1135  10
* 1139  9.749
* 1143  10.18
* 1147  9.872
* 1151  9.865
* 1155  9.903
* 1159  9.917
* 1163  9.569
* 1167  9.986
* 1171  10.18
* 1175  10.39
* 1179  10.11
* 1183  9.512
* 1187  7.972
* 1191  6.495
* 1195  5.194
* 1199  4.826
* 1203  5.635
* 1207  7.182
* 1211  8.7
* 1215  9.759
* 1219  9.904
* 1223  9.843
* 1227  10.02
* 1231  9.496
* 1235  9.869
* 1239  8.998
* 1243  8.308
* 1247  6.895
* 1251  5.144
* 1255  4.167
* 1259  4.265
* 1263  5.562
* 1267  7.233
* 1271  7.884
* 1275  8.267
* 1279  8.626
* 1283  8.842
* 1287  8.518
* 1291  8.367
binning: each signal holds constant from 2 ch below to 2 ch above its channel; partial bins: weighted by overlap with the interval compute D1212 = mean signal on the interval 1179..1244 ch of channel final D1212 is 8.29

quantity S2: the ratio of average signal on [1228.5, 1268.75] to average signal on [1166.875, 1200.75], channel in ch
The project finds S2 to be 0.9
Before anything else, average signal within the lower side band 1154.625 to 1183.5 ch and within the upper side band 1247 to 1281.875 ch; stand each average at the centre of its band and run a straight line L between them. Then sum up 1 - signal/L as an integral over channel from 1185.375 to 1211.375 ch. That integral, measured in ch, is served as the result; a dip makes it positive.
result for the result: 7.2 ch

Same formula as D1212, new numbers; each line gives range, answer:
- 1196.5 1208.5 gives 5.8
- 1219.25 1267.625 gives 7.58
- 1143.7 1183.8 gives 9.95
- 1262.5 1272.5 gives 7.04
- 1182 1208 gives 6.56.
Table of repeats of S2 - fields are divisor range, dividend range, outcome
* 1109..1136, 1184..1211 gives 0.67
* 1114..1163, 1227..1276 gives 0.74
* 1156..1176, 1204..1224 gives 0.89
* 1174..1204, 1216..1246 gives 1.26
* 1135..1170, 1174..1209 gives 0.75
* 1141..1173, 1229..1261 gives 0.72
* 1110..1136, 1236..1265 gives 0.65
